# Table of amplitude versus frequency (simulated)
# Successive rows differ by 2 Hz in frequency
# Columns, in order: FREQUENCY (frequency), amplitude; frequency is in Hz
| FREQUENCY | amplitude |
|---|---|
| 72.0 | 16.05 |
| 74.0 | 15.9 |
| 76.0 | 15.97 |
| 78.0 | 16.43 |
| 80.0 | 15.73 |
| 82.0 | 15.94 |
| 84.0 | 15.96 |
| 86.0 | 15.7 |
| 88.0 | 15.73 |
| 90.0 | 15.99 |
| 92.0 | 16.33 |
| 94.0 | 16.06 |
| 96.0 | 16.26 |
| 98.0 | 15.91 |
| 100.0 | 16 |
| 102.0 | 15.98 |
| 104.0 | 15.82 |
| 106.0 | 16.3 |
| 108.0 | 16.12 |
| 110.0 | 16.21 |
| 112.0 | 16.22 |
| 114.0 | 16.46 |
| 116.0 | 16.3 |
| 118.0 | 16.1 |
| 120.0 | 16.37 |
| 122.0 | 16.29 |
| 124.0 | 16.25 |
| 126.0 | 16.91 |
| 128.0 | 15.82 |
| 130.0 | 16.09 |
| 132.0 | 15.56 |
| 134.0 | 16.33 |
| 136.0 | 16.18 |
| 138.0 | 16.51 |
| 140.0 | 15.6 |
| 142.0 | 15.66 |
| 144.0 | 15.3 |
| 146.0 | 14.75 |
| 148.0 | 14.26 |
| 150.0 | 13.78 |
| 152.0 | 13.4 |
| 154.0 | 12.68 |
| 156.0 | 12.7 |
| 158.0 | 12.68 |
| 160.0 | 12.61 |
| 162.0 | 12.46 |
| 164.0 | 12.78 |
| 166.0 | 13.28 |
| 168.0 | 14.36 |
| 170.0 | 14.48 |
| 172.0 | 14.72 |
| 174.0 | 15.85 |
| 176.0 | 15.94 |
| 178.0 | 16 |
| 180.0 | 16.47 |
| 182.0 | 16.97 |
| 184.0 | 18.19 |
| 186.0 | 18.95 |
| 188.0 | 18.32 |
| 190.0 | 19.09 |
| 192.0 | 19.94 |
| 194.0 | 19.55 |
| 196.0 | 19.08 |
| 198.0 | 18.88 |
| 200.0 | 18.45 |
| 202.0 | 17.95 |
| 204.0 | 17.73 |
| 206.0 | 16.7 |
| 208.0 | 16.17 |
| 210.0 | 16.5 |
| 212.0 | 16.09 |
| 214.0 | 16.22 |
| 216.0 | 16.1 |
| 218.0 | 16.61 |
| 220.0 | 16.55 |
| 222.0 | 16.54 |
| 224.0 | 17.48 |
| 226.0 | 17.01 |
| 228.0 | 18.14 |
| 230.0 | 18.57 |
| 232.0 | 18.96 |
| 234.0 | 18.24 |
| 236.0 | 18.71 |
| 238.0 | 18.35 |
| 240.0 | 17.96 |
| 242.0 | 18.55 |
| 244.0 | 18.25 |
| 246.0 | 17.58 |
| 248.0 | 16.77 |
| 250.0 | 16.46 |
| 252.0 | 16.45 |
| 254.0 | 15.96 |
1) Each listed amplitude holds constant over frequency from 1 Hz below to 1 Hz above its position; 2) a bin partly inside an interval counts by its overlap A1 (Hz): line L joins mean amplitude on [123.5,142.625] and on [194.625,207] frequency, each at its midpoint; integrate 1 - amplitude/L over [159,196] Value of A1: 2.8 Hz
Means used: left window 16.1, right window 18.2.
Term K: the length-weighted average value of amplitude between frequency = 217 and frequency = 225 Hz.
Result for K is 16.8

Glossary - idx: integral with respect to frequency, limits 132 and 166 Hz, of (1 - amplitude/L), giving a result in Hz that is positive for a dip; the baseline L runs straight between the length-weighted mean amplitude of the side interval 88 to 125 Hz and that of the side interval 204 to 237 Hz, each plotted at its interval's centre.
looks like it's 4.7 Hz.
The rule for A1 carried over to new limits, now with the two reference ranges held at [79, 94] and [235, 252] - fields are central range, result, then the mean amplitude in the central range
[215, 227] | 0.5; 16.7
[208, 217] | 0.6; 16.2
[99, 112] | 0.0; 16.1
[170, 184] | 0.8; 16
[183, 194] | -1.2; 19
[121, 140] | 0.3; 16.2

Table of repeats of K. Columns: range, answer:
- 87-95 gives 16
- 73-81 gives 16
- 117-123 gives 16.3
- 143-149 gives 14.8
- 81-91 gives 15.9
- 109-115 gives 16.3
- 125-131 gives 16.3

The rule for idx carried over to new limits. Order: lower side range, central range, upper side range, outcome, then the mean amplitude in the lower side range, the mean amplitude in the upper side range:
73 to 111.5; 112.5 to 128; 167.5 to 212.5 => 0.04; 16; 17.3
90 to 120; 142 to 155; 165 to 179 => 1.03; 16.2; 14.9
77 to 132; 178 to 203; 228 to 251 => -1.51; 16.1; 18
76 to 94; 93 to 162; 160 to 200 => 3.45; 16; 16.5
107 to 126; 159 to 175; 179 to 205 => 3.53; 16.3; 18.4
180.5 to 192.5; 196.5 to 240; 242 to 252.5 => 0.88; 18.4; 17.3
